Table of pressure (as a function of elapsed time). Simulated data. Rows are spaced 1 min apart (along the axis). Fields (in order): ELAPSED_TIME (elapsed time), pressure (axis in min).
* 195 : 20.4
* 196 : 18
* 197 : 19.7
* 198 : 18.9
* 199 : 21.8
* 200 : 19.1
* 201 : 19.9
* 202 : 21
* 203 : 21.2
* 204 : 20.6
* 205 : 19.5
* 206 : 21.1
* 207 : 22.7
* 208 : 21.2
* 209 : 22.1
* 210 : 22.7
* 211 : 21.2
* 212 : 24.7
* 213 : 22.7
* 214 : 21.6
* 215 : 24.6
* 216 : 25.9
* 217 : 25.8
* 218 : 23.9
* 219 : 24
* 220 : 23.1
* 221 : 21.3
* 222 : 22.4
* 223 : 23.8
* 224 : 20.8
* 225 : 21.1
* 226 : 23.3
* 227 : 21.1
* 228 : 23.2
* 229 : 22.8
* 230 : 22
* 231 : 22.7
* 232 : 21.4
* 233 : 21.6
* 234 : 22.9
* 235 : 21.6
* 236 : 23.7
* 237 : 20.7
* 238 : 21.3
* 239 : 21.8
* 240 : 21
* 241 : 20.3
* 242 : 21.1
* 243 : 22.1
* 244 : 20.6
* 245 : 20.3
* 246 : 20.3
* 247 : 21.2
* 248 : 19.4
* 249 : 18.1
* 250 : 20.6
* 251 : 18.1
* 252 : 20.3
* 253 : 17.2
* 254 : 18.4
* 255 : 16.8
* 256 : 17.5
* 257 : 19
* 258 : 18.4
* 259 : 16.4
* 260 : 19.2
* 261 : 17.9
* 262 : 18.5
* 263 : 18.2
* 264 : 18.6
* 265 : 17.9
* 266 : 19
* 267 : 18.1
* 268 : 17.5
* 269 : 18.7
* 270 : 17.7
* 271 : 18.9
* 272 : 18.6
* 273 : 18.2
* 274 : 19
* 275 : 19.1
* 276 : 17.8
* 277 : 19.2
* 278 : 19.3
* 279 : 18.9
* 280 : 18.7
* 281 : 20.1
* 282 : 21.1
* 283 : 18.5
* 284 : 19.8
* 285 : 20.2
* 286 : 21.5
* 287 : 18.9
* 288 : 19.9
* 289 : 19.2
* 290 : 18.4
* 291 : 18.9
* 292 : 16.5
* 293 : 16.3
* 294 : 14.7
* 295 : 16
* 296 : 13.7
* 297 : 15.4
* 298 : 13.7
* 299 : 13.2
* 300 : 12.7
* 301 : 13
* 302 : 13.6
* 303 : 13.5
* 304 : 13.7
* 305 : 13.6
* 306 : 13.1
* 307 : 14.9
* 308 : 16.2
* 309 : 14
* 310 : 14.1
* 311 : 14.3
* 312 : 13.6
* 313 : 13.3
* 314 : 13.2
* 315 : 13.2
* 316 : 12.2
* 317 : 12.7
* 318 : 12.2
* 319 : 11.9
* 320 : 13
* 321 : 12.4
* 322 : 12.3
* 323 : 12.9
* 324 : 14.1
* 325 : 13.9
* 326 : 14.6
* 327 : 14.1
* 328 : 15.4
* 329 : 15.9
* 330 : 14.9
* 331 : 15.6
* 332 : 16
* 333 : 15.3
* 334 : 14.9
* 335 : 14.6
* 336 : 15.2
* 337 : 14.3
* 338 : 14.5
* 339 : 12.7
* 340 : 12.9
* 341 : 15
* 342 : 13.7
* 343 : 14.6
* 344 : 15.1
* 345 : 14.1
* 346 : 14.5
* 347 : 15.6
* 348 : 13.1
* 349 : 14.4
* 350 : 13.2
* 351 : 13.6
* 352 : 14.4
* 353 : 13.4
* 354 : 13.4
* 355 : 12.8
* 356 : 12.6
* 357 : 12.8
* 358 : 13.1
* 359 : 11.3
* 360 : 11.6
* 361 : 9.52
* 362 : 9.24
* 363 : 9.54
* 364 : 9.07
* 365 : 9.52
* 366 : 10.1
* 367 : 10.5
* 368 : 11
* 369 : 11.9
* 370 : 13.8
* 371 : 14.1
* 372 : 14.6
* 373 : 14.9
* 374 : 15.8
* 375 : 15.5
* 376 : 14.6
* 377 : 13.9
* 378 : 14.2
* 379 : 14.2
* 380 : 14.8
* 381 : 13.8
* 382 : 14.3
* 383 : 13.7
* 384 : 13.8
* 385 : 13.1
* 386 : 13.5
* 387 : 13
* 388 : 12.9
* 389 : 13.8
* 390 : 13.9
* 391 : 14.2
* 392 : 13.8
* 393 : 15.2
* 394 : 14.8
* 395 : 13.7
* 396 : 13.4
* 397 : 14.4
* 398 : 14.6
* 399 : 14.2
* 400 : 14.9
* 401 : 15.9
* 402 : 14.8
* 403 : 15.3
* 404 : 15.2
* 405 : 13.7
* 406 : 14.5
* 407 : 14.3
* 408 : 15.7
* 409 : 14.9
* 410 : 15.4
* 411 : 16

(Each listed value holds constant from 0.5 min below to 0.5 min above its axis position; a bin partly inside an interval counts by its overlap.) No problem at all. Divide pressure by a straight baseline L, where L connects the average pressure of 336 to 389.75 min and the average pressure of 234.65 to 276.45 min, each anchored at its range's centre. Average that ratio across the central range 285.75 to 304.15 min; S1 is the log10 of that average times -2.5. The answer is 0.08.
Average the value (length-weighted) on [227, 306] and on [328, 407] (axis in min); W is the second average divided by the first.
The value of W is 0.73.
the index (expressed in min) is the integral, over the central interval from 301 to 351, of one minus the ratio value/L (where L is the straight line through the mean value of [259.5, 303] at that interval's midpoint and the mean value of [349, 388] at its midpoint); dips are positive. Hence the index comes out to 3.9 min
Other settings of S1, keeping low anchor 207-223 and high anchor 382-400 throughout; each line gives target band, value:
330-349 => 0.15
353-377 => 0.23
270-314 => 0.15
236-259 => 0.09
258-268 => 0.14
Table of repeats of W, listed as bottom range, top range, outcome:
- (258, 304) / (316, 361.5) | 0.78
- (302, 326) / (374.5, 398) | 1.04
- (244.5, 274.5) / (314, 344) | 0.75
